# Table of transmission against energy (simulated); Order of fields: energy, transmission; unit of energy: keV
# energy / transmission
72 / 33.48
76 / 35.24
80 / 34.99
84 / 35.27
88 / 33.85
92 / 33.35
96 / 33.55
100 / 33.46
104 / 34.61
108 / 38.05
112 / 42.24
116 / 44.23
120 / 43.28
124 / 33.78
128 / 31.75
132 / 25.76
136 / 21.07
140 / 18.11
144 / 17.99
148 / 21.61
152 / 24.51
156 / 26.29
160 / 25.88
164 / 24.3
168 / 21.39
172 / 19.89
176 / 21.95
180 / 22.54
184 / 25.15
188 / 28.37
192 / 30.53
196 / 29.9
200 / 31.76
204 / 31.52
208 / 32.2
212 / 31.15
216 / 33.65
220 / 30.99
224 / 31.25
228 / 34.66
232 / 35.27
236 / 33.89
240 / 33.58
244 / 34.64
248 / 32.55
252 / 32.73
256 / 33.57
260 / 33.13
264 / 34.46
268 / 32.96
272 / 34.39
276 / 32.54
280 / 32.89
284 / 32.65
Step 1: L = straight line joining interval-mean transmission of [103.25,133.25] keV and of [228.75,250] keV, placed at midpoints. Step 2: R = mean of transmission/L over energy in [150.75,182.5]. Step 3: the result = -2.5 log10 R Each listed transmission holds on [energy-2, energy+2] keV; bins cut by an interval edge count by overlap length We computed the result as 0.47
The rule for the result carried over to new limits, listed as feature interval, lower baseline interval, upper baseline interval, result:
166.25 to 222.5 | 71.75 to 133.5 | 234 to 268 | 0.220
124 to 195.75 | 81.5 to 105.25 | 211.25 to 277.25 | 0.352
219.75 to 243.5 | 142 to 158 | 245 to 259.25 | -0.086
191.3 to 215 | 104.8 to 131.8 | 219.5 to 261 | 0.112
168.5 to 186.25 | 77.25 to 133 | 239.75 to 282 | 0.475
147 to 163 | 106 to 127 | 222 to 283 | 0.468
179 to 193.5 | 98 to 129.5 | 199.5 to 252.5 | 0.277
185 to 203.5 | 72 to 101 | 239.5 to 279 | 0.128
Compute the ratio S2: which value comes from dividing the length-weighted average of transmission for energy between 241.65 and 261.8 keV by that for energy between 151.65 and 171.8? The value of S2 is 1.39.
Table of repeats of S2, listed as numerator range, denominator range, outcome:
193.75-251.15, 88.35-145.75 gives 1.01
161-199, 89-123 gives 0.67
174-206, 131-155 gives 1.29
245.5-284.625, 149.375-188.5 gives 1.39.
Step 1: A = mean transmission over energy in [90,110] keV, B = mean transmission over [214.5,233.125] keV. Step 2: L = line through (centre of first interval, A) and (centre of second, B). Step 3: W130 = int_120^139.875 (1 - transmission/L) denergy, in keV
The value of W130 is 3.2 keV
